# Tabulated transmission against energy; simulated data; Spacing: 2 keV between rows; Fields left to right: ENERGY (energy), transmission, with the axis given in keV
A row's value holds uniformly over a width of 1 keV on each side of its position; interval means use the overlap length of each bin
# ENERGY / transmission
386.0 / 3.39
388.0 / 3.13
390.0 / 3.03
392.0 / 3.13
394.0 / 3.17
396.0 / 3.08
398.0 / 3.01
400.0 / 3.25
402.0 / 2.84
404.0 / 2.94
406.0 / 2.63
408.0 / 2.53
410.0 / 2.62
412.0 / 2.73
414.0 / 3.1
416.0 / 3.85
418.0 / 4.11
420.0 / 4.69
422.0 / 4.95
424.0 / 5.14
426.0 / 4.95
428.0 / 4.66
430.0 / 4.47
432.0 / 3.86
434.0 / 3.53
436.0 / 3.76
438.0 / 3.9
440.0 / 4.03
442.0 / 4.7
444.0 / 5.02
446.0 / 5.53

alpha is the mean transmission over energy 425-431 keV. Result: 4.69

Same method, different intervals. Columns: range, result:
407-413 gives 2.63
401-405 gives 2.89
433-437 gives 3.64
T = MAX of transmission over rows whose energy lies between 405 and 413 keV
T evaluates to 2.73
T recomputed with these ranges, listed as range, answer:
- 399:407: 3.25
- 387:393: 3.13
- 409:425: 5.14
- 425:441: 4.95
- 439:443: 4.7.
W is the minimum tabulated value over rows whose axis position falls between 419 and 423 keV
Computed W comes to 4.69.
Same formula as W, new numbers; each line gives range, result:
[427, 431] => 4.47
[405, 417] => 2.53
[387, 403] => 2.84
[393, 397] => 3.08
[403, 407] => 2.63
